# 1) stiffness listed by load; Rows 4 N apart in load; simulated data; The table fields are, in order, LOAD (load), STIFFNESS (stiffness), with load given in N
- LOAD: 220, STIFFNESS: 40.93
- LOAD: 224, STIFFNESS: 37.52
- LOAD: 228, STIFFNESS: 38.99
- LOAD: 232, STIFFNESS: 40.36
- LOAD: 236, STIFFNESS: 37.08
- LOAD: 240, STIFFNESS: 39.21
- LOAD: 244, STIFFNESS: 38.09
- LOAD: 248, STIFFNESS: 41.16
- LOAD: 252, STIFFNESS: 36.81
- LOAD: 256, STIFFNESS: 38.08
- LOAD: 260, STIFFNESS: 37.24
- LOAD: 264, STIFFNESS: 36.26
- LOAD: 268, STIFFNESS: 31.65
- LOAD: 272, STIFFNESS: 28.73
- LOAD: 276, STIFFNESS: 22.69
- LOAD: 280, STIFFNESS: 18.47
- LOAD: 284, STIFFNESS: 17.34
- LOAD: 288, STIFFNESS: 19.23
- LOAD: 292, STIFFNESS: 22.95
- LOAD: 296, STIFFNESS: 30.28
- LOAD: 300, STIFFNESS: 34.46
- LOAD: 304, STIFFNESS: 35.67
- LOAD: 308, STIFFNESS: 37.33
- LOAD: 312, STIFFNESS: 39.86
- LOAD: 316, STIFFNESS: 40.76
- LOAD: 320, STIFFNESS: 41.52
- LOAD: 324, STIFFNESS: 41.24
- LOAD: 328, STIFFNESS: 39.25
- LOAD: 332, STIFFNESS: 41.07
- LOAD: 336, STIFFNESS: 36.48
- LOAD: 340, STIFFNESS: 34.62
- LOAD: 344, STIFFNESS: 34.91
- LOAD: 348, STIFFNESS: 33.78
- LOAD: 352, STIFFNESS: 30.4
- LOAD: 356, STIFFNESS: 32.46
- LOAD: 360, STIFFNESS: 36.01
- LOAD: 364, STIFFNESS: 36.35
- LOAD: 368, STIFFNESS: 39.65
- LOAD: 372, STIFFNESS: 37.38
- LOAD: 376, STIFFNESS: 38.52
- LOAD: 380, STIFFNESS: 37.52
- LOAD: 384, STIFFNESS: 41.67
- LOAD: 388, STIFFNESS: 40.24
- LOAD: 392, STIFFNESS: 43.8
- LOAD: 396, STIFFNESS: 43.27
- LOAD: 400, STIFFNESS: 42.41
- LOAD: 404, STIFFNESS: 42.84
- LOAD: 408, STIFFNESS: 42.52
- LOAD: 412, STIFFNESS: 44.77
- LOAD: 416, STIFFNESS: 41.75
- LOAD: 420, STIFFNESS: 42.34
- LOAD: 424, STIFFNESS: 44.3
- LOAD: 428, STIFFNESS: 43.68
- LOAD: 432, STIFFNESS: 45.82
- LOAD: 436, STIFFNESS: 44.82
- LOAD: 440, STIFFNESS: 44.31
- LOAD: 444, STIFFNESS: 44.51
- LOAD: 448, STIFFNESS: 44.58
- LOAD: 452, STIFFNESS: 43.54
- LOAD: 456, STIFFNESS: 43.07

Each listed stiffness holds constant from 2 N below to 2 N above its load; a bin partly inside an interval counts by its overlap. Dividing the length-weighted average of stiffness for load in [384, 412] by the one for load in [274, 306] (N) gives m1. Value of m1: 1.70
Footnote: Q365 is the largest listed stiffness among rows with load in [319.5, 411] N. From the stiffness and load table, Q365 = 43.8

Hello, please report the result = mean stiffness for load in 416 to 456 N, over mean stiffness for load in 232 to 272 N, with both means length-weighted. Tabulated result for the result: 1.2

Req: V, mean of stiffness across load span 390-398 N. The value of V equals 43.5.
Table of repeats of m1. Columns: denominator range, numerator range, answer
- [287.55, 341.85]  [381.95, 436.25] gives 1.20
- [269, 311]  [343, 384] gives 1.33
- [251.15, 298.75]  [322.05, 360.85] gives 1.28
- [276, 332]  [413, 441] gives 1.36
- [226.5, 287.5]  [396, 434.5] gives 1.31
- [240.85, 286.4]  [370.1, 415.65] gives 1.31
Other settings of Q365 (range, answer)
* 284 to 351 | 41.52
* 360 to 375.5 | 39.65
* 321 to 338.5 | 41.24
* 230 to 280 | 41.16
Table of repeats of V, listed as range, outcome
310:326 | 40.8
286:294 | 21.1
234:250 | 38.9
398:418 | 42.9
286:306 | 28.5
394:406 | 42.8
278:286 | 17.9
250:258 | 37.4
